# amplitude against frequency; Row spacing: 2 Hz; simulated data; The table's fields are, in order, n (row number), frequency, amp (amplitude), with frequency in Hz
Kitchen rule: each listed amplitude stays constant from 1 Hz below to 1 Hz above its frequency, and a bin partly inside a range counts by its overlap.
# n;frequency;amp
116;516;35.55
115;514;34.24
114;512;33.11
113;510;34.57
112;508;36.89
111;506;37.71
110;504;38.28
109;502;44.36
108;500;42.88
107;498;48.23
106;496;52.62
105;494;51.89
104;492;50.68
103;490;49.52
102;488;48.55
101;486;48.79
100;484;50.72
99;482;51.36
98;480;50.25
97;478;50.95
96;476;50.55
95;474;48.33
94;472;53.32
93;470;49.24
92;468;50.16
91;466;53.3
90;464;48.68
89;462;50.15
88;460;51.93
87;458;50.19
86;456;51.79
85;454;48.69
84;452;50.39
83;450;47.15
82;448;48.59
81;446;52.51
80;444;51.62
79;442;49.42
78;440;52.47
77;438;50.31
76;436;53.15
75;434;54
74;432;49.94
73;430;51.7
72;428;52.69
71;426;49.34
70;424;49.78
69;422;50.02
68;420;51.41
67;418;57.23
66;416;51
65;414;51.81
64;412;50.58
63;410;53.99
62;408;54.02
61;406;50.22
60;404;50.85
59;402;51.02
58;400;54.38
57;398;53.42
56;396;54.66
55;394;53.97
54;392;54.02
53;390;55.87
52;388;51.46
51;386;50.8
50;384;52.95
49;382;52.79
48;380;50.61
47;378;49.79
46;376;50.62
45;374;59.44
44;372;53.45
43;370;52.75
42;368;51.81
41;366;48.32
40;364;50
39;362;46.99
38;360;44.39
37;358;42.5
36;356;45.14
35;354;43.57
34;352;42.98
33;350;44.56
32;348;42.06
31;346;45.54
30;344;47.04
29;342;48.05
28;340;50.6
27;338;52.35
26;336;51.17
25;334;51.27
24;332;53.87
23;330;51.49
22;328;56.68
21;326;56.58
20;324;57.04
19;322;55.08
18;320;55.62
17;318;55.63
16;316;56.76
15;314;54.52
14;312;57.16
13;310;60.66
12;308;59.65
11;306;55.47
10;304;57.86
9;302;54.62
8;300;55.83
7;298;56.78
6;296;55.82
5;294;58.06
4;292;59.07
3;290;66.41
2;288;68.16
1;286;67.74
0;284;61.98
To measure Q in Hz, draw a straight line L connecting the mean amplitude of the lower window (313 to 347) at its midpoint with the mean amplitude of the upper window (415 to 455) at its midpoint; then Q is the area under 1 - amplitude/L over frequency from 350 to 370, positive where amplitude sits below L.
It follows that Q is 2.27 Hz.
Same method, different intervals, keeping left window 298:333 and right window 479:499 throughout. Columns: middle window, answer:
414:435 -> 0.3 Hz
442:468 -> 0.5 Hz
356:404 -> 2.3 Hz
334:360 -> 4.1 Hz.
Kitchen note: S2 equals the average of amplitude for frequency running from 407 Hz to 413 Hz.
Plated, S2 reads 52.9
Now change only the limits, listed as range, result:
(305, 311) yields 58.6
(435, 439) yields 51.7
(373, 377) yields 55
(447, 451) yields 47.9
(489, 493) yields 50.1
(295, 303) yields 55.8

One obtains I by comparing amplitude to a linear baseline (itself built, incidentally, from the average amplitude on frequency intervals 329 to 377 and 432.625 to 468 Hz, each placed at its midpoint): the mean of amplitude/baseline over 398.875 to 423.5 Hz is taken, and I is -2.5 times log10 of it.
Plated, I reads -0.05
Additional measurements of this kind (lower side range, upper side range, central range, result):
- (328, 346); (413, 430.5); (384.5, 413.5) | -0.028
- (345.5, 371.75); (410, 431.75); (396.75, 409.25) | -0.048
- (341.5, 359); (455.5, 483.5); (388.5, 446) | -0.093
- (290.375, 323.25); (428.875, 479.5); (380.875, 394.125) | 0.010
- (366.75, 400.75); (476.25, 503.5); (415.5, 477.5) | -0.004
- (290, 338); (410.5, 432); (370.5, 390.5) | 0.012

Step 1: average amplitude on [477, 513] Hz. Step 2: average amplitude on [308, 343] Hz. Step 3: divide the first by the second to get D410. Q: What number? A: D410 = 0.8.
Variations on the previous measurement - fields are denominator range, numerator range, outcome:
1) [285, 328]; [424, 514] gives 0.83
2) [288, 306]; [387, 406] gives 0.91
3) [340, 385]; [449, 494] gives 1.04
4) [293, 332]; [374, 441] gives 0.93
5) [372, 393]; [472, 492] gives 0.95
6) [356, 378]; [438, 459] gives 1.01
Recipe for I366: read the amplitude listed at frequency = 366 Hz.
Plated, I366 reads 48.32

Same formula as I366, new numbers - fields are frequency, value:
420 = 51.41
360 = 44.39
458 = 50.19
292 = 59.07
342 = 48.05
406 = 50.22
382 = 52.79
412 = 50.58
